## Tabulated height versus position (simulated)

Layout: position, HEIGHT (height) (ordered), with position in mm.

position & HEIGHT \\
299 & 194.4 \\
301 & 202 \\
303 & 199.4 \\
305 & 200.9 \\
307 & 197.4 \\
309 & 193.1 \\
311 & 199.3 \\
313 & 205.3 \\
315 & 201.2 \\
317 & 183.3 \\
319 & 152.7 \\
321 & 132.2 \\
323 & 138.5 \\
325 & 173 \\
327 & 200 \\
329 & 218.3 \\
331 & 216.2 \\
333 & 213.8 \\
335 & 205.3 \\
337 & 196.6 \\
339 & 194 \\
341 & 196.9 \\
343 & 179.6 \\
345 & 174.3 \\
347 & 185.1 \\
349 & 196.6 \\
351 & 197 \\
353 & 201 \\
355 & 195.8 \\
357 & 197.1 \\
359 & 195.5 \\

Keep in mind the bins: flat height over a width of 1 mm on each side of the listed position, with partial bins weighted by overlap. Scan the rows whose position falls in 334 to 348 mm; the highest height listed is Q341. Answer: 205.3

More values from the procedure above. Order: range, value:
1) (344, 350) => 196.6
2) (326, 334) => 218.3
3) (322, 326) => 173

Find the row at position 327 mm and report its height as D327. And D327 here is 200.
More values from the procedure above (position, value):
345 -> 174.3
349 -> 196.6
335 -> 205.3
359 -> 195.5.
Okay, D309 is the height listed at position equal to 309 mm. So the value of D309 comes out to 193.1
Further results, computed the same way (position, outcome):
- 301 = 202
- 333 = 213.8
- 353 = 201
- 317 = 183.3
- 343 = 179.6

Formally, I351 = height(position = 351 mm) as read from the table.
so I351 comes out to 197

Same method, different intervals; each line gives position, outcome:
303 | 199.4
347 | 185.1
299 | 194.4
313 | 205.3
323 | 138.5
